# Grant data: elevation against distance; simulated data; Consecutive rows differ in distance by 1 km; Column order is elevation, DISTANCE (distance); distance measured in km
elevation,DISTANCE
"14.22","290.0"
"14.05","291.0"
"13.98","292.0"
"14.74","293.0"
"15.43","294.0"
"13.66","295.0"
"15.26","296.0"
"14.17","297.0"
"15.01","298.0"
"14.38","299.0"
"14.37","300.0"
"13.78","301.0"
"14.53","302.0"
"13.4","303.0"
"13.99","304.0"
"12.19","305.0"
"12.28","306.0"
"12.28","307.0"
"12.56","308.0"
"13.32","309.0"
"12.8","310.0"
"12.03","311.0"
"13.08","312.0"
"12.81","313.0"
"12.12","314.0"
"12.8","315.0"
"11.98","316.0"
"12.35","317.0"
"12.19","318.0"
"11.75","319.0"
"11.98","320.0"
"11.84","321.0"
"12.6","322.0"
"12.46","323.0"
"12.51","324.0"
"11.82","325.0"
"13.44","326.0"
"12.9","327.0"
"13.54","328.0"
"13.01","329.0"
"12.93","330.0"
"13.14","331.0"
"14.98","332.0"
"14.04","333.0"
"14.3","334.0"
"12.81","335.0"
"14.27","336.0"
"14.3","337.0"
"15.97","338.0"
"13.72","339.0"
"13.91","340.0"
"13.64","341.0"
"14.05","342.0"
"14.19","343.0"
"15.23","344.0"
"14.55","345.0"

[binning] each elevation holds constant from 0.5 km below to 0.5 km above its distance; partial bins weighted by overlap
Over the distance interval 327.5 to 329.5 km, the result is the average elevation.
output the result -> 13.3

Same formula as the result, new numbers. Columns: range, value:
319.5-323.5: 12.2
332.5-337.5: 13.9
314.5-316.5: 12.4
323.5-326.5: 12.6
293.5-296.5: 14.8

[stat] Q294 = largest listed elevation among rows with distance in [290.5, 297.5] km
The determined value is 15.43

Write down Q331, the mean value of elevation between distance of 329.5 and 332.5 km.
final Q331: 13.7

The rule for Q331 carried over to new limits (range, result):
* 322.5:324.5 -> 12.5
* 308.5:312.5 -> 12.8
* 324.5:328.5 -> 12.9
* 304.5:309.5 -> 12.5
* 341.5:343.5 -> 14.1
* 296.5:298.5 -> 14.6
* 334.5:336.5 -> 13.5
